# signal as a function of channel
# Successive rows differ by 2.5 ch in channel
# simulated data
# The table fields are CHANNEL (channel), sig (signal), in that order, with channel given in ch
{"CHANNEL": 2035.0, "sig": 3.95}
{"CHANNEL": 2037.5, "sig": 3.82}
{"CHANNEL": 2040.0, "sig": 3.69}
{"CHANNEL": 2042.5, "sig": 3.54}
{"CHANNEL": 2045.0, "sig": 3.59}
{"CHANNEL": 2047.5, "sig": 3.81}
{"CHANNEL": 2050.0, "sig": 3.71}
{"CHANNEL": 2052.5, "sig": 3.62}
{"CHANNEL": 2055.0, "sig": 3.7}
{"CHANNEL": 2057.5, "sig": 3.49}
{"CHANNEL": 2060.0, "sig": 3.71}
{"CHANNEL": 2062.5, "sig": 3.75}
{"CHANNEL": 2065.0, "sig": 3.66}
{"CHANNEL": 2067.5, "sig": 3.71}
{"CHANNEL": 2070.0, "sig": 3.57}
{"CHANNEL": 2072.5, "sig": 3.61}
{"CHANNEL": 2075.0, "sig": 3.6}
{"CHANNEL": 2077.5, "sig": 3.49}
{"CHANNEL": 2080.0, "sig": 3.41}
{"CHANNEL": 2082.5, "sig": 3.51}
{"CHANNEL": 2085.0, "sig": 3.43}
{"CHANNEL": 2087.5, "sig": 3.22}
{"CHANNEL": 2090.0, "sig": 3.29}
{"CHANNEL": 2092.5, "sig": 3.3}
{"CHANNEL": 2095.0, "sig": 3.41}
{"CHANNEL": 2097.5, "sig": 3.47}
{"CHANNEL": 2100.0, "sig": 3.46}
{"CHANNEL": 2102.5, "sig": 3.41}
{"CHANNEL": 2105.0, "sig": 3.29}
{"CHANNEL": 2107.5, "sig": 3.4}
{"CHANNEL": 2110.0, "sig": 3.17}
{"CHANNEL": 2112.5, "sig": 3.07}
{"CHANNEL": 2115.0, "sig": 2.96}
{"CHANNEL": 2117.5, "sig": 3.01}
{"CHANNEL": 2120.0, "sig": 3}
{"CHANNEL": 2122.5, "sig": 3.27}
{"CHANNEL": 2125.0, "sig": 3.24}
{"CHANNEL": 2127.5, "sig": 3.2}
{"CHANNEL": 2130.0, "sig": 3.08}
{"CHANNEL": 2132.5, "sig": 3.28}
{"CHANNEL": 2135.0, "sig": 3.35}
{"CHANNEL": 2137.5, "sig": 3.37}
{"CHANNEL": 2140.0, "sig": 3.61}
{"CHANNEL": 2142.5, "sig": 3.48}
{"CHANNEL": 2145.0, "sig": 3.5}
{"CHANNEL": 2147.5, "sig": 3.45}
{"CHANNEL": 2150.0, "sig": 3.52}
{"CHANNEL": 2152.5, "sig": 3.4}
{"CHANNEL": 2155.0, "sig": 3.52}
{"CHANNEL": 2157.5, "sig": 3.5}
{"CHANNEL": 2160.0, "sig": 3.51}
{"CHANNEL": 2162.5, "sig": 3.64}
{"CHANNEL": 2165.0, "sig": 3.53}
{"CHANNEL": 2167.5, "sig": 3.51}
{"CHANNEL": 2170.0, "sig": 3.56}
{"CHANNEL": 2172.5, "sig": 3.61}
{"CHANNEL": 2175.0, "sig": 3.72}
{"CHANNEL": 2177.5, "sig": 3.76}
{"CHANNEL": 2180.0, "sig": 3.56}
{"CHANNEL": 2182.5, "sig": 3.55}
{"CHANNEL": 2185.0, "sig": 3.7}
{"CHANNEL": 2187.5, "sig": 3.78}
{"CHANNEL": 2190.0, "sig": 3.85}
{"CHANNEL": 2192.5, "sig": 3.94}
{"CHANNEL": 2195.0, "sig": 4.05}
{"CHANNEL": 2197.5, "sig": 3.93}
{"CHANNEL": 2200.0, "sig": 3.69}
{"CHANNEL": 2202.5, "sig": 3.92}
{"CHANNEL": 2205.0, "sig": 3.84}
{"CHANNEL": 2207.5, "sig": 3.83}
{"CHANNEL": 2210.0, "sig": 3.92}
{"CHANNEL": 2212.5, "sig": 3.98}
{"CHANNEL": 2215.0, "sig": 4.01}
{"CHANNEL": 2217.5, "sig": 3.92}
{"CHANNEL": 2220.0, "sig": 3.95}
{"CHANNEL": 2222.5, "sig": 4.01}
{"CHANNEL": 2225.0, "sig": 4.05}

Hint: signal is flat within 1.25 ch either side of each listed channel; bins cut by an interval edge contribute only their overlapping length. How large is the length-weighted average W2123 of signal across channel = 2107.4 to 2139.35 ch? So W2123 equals 3.18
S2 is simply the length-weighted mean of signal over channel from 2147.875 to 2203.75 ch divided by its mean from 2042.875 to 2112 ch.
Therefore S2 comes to 1.0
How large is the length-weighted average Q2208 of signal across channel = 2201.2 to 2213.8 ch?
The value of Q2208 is 3.9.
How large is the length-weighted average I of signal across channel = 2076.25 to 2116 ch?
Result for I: 3.33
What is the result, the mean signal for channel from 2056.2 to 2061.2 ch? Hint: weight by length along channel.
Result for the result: 3.6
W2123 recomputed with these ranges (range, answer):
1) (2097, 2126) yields 3.22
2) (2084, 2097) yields 3.34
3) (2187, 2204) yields 3.88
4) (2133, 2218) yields 3.67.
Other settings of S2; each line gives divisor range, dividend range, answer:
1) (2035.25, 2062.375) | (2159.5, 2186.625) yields 0.98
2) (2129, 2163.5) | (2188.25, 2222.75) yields 1.14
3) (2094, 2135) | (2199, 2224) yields 1.21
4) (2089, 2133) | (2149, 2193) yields 1.12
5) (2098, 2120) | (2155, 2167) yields 1.10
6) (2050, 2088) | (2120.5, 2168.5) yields 0.95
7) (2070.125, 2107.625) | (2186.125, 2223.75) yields 1.14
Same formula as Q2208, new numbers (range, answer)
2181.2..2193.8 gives 3.76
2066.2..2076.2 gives 3.62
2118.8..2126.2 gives 3.17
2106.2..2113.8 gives 3.21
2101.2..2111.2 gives 3.32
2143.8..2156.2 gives 3.48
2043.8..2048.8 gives 3.7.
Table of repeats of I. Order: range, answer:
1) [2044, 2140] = 3.41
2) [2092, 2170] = 3.36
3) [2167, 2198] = 3.73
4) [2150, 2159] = 3.48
